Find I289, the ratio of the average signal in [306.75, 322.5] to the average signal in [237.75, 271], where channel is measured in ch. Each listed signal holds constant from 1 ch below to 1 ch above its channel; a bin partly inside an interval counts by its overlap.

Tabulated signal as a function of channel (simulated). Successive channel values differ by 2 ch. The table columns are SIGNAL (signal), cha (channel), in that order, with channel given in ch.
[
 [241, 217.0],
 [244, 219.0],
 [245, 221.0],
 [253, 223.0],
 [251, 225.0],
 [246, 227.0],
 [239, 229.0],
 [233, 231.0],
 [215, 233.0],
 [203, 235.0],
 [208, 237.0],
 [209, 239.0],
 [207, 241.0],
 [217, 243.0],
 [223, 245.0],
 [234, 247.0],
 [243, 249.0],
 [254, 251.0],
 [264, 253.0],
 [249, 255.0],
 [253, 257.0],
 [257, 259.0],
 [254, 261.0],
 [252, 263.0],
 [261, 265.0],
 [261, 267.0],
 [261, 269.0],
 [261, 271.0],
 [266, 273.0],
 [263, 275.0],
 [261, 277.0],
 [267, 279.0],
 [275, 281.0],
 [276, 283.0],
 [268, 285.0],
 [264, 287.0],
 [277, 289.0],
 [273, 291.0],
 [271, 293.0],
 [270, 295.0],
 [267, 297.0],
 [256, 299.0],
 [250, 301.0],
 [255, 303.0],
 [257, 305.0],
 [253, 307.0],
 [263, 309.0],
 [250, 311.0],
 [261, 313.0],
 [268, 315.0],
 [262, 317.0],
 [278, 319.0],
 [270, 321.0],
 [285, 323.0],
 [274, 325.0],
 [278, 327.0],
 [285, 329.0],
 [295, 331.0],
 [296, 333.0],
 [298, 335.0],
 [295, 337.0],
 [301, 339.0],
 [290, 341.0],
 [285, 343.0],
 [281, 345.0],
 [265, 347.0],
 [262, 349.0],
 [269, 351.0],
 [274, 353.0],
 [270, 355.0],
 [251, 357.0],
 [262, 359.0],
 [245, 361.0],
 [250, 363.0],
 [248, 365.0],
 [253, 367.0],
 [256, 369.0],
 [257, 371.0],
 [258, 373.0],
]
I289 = 1.08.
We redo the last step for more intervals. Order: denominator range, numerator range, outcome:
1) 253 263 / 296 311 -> 1.01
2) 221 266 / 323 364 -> 1.16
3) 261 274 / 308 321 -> 1.02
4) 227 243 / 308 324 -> 1.22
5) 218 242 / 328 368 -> 1.19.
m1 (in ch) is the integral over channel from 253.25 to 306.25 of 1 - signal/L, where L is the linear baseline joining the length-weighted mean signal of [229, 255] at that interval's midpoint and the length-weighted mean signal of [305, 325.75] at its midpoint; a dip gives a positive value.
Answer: -3.3 ch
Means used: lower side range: 227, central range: 262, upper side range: 266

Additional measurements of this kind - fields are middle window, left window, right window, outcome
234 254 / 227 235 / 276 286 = 1.1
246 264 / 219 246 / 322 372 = -1.1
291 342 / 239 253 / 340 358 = -2.8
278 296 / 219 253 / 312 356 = -1.1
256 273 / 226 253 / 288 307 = -1.1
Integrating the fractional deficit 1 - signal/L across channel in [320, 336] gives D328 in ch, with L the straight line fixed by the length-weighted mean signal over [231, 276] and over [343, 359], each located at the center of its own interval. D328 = -1.4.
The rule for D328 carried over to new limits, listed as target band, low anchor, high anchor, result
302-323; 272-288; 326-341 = 1.48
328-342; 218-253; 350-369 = -2.30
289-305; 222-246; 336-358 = -0.62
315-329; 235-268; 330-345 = 0.44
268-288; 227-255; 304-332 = -1.44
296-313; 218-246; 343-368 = -0.60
